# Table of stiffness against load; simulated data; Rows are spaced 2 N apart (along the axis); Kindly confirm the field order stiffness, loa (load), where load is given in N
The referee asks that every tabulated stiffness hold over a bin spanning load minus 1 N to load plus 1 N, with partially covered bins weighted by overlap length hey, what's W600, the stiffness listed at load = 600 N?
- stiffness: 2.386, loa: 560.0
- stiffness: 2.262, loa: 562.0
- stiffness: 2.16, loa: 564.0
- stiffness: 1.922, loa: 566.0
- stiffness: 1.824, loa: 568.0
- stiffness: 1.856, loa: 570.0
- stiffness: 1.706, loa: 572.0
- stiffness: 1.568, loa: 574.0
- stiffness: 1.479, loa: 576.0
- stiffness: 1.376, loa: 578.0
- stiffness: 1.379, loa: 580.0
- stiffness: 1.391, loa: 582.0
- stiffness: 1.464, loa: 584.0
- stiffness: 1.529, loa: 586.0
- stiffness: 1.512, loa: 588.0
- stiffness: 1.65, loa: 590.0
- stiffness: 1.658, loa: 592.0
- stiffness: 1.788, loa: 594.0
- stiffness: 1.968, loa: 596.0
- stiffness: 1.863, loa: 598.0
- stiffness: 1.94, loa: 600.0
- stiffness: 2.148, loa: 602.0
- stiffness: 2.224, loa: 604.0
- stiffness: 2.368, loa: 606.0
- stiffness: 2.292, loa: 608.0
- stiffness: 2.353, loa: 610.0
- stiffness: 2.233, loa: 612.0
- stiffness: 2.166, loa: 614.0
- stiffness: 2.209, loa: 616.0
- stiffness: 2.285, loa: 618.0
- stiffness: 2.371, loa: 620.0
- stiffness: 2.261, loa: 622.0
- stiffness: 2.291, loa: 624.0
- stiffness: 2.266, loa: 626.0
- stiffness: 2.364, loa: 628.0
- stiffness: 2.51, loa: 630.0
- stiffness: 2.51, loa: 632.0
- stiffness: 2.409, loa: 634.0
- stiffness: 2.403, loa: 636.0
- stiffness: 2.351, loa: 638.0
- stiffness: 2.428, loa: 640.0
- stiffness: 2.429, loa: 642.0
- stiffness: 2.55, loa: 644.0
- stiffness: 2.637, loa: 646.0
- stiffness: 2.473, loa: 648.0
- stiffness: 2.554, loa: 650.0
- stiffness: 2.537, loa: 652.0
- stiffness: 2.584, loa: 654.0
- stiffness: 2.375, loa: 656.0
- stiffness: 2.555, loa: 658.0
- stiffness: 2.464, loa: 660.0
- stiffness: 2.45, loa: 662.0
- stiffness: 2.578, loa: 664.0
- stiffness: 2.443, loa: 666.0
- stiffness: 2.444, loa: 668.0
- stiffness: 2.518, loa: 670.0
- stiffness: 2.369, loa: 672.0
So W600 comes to 1.94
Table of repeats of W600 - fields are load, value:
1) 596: 1.968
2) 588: 1.512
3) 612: 2.233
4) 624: 2.291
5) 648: 2.473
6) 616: 2.209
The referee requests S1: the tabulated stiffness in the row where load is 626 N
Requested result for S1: 2.266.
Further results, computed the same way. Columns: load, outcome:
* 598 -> 1.863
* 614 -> 2.166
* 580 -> 1.379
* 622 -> 2.261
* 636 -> 2.403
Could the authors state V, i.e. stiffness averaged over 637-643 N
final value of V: 2.4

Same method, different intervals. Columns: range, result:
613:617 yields 2.19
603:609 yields 2.29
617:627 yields 2.29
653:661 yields 2.49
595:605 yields 2.03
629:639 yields 2.44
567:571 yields 1.84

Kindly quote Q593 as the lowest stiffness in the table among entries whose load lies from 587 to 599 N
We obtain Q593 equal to 1.512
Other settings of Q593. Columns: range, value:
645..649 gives 2.473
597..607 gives 1.863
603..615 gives 2.166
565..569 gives 1.824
